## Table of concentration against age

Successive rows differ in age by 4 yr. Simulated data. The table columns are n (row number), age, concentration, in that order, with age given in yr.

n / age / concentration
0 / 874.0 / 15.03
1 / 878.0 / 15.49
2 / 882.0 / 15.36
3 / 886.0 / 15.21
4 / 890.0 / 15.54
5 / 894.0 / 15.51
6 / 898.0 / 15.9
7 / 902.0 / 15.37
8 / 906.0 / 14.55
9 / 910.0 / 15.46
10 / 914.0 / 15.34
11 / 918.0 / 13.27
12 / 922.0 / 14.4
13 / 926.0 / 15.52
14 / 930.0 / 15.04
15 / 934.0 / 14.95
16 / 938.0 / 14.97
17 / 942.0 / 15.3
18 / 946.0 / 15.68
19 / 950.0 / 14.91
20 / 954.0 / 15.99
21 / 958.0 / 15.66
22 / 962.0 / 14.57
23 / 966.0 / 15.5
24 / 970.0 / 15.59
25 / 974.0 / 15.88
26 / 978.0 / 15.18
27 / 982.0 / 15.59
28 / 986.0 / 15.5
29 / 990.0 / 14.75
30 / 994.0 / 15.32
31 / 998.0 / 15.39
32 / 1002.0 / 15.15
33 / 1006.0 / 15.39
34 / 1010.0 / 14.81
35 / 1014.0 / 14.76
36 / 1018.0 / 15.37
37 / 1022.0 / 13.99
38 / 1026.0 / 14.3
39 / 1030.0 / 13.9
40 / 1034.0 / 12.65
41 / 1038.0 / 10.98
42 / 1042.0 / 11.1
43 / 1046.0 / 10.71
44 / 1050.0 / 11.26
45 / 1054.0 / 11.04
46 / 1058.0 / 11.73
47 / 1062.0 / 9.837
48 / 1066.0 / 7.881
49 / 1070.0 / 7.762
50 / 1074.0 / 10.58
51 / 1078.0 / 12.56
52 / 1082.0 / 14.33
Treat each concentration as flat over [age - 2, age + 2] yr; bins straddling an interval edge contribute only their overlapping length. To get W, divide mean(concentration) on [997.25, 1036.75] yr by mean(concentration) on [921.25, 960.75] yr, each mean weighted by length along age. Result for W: 0.9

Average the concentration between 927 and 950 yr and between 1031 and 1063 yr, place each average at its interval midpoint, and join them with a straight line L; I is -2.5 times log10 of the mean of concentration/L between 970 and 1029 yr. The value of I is -0.16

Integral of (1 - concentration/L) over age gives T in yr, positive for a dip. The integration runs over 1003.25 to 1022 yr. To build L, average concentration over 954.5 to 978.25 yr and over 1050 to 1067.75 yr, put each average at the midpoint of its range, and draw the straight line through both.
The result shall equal -3.1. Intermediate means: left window 15.5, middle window 15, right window 10.3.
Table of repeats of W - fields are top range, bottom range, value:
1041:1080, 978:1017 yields 0.69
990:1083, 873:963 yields 0.83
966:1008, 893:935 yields 1.02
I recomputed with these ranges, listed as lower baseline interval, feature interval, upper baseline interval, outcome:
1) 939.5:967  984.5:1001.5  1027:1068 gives -0.12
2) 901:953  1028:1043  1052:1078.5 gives -0.10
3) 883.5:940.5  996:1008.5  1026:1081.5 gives -0.21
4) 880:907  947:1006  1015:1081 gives -0.15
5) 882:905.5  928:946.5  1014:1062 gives -0.05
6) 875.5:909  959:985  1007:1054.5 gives -0.10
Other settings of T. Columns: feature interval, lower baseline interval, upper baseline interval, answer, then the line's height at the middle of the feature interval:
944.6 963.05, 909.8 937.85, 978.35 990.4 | -0.4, 15.1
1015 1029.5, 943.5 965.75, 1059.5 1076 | -3.6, 11.6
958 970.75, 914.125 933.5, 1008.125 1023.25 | -0.5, 14.7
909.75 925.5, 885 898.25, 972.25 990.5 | 0.9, 15.5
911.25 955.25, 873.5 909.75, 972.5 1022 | 0.8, 15.3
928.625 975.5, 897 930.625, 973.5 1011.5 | -0.7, 15.1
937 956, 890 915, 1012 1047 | -1.0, 14.6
